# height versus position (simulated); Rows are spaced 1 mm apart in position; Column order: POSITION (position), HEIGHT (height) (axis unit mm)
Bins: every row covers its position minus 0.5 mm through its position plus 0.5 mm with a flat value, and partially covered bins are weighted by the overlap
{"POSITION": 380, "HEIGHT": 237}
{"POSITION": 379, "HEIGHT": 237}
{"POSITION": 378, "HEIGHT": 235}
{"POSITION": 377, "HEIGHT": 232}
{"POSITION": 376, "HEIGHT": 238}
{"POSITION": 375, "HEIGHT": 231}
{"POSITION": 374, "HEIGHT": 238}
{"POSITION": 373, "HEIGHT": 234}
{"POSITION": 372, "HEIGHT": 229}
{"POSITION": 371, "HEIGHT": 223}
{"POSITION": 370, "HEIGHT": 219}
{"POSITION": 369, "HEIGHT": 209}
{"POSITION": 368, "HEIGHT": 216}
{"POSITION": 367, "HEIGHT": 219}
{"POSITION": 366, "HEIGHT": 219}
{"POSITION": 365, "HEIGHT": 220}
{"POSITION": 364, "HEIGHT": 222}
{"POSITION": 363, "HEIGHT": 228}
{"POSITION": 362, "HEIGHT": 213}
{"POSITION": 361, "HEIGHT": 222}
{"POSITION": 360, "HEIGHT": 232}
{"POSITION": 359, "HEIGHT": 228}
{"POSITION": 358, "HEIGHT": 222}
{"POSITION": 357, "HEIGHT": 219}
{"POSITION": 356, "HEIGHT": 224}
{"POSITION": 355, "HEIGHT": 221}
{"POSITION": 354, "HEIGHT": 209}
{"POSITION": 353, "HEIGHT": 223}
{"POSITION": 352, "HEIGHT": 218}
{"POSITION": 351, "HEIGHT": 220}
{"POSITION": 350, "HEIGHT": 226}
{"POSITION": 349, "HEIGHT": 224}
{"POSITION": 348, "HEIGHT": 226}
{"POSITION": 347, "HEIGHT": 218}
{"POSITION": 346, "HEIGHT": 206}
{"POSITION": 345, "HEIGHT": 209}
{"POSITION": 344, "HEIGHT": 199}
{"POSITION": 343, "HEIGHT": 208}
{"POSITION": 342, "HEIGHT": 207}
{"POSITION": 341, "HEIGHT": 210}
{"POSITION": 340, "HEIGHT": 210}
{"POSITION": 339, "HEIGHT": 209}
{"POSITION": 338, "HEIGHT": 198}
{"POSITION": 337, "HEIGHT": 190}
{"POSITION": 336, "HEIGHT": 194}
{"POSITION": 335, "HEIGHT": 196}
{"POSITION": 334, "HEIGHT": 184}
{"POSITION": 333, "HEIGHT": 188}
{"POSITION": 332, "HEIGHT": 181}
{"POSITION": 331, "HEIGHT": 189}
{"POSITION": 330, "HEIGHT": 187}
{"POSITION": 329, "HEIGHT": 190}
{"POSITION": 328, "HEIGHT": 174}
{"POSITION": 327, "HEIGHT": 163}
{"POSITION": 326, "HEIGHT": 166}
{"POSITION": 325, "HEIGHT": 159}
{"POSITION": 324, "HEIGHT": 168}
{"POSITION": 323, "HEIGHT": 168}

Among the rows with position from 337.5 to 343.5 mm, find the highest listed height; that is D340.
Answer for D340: 210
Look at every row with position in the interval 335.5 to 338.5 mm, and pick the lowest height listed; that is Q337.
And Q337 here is 190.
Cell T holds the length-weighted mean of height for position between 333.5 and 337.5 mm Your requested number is 191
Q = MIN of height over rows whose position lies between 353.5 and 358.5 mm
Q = 209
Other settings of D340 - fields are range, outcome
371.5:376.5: 238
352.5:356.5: 224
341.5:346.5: 209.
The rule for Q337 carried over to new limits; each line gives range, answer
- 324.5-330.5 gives 159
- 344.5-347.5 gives 206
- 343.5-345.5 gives 199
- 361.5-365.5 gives 213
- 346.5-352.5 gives 218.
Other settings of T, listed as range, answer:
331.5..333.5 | 184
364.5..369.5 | 217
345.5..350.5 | 220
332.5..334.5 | 186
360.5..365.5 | 221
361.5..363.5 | 220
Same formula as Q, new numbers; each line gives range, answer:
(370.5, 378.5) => 223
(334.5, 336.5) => 194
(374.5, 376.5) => 231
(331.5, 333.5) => 181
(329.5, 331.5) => 187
